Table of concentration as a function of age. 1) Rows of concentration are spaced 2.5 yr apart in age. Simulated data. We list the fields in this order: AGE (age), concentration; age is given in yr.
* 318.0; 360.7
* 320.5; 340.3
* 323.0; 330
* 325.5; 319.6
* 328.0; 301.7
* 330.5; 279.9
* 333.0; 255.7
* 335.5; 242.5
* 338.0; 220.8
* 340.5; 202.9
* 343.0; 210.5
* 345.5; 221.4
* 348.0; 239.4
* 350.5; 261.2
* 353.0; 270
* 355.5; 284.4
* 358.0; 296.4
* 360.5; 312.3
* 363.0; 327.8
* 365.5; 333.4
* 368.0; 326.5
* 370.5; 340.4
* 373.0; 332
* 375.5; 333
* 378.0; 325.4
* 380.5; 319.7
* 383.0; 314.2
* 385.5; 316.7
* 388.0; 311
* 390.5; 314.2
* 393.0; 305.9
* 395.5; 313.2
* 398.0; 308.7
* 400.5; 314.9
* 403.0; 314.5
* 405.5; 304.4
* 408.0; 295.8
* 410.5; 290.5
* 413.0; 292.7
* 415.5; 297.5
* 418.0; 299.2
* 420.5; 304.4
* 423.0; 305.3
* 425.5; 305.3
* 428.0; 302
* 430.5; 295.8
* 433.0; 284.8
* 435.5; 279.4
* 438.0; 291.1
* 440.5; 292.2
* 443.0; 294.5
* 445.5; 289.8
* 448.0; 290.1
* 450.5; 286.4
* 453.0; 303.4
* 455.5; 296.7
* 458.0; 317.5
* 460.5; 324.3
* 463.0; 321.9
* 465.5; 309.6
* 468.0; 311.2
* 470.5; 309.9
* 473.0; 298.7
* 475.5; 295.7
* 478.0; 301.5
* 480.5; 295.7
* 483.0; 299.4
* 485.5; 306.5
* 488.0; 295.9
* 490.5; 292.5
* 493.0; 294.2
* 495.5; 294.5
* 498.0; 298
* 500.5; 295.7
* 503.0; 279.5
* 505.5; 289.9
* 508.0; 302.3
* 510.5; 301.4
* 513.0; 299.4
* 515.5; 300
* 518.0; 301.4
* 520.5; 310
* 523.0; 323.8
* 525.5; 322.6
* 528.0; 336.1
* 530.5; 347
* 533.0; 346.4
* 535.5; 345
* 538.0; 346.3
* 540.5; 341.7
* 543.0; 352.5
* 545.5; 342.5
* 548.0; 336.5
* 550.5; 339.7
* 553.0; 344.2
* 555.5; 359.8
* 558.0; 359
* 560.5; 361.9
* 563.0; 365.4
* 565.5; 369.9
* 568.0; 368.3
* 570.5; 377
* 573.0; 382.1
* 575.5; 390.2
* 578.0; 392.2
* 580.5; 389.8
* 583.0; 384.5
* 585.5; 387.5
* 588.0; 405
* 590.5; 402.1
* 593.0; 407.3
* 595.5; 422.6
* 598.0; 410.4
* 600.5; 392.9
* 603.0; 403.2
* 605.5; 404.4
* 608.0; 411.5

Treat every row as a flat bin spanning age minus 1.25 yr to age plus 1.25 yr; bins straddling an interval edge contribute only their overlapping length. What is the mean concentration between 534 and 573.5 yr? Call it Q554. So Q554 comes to 355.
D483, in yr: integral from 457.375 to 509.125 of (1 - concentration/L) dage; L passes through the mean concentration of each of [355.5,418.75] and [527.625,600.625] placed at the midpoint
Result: 6.4 yr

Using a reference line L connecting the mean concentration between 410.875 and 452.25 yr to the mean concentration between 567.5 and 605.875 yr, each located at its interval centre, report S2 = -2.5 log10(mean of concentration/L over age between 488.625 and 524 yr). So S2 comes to 0.151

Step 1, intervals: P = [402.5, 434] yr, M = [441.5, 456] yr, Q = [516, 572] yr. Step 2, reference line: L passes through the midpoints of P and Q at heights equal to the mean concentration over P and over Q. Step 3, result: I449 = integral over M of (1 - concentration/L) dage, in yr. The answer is 0.8 yr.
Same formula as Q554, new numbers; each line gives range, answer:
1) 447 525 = 302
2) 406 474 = 300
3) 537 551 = 343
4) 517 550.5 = 335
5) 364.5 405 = 320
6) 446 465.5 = 305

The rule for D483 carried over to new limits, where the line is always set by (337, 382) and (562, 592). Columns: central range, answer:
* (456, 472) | 0.93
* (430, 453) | 2.42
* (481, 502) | 3.00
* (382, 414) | -0.35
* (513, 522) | 1.37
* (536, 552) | 1.15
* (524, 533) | 0.66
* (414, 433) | 0.94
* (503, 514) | 1.80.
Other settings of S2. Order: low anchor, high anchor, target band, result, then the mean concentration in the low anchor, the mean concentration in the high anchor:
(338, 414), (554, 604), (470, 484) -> 0.14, 297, 386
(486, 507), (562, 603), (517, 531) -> 0.01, 293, 391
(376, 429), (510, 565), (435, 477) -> 0.06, 308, 337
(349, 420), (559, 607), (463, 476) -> 0.12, 309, 390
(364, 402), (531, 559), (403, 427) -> 0.09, 321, 347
